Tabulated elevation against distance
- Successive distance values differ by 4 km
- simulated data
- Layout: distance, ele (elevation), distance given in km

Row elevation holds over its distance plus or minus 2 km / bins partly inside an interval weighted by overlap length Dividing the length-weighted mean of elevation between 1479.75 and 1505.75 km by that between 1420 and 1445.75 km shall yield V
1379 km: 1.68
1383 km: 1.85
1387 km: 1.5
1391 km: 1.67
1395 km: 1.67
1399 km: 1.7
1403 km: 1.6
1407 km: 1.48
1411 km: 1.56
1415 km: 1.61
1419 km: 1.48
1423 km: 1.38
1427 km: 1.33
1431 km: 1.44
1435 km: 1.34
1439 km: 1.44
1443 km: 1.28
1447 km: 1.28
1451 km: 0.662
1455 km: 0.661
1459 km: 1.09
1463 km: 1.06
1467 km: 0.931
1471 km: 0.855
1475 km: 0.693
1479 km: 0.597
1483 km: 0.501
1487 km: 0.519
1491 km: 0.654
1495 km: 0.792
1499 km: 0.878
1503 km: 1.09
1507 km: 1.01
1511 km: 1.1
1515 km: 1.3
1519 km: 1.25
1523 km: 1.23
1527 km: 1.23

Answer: 0.54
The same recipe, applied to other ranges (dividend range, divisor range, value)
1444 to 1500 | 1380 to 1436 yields 0.52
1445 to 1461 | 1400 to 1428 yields 0.61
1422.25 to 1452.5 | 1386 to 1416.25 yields 0.80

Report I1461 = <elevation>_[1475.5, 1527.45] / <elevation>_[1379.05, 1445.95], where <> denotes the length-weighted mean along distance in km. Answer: 0.6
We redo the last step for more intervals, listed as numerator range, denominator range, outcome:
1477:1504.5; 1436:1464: 0.66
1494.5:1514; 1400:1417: 0.64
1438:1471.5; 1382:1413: 0.63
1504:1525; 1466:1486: 1.69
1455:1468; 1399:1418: 0.62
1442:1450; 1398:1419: 0.76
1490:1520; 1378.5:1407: 0.61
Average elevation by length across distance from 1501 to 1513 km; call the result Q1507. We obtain 1.07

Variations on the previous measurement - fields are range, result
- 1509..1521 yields 1.22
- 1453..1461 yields 0.876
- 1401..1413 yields 1.55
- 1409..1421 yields 1.55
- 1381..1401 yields 1.68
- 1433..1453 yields 1.2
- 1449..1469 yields 0.881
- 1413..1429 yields 1.45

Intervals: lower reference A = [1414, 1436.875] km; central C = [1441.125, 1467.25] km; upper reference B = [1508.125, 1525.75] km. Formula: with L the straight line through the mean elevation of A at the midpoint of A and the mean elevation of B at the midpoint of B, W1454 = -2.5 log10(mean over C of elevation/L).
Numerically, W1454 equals 0.33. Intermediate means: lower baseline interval 1.42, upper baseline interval 1.21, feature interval 0.998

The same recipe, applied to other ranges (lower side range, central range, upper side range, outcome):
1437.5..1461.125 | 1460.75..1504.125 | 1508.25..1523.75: 0.413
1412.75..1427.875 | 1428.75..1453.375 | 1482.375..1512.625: 0.057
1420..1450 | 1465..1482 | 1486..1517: 0.417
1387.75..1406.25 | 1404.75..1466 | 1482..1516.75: 0.078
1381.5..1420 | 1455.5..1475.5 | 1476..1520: 0.208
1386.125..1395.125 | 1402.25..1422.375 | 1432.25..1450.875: -0.045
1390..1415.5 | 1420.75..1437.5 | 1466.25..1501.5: -0.049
